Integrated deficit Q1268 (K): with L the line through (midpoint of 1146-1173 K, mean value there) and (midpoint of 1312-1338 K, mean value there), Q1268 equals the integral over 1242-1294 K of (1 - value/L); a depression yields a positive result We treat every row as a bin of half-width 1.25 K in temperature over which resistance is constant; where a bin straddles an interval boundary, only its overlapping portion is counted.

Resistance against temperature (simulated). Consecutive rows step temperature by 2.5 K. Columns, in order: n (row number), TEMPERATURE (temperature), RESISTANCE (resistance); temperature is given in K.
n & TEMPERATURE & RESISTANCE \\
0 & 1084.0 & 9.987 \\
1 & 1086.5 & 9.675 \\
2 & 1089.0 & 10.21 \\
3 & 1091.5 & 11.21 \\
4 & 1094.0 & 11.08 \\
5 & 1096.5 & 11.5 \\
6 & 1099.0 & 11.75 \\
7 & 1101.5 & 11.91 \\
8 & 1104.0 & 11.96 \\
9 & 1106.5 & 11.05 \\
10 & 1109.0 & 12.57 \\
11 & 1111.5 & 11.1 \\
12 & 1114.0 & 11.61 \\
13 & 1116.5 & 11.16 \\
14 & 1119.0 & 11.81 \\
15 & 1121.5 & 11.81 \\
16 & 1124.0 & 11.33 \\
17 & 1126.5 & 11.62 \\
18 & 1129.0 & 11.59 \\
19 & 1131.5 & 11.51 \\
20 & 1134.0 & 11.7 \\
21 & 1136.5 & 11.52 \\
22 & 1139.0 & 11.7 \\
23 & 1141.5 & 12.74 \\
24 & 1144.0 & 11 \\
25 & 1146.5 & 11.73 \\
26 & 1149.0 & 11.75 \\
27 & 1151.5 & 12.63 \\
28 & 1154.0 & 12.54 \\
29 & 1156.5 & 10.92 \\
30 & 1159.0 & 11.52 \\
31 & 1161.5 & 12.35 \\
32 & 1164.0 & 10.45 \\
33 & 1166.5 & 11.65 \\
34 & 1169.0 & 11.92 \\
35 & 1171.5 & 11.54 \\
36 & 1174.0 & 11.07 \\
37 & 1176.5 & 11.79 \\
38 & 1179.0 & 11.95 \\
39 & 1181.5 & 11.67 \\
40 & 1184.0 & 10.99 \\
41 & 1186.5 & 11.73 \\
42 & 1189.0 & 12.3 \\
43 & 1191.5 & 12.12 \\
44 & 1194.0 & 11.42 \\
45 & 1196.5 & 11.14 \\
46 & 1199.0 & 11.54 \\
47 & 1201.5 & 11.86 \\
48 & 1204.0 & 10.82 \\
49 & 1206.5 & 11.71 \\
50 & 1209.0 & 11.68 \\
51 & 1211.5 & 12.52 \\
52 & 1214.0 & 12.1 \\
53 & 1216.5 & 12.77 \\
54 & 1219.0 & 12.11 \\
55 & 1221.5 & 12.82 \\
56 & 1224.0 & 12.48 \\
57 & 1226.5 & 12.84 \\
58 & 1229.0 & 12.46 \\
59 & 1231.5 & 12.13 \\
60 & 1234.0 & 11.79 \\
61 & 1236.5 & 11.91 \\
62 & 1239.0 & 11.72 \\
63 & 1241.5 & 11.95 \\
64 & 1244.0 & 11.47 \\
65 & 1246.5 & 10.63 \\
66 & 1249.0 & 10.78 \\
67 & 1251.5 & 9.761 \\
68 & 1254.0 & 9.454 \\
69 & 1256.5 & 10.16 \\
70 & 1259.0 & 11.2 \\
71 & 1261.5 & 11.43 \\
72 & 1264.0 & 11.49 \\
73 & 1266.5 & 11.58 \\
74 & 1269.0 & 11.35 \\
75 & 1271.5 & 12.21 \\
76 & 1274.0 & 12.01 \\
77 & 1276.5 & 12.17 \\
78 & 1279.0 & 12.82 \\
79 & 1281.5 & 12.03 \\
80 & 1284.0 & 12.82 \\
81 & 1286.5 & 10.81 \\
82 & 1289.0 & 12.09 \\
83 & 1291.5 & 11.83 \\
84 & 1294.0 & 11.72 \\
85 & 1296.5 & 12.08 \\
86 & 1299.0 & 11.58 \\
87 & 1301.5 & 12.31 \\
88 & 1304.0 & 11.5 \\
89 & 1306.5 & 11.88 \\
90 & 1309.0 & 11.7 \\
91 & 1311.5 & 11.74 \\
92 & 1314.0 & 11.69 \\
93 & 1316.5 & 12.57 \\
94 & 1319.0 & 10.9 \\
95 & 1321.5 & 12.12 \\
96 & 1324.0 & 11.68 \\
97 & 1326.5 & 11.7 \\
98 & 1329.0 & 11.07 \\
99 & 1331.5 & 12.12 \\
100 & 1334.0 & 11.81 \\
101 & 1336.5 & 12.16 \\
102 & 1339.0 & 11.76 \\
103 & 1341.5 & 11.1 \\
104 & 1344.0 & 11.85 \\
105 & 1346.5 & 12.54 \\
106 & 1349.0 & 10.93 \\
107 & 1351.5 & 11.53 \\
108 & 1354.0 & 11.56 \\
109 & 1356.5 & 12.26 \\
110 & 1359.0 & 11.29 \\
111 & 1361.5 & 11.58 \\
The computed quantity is 1.5 K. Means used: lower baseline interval 11.7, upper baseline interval 11.8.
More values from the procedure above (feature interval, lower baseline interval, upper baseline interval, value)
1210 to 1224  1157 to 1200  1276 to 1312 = -0.9 K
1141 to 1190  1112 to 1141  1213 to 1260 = -0.4 K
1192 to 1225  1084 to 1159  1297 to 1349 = -0.8 K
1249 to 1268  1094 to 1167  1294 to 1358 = 1.6 K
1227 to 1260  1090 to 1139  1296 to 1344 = 1.3 K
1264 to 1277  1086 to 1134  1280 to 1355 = -0.1 K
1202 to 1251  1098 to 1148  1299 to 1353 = -0.8 K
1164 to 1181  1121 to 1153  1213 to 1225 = 0.7 K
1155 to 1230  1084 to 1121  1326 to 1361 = -2.4 K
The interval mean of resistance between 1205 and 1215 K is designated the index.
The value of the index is 12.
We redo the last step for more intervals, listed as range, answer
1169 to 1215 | 11.7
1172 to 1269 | 11.6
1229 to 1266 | 11.2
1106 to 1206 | 11.6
